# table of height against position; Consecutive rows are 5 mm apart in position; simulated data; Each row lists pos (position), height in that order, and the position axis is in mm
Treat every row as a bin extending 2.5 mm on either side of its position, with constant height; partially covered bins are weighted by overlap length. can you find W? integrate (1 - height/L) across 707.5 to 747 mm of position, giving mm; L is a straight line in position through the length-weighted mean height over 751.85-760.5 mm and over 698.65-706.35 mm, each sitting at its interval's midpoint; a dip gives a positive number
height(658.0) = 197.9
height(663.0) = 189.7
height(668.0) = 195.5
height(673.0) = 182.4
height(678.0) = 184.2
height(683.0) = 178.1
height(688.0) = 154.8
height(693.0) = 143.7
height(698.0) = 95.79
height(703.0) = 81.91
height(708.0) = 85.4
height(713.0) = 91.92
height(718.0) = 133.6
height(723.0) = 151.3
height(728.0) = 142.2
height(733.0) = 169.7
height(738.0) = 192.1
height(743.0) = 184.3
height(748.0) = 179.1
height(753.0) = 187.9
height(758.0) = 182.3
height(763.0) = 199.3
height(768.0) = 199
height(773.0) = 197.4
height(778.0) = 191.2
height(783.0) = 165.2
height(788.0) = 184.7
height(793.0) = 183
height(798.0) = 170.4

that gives -4.55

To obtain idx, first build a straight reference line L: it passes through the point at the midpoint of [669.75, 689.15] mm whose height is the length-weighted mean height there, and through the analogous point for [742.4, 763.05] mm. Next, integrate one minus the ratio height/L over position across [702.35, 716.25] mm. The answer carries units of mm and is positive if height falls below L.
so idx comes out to 7.0 mm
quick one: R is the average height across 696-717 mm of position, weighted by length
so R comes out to 91.8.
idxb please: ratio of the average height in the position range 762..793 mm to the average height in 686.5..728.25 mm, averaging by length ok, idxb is 1.6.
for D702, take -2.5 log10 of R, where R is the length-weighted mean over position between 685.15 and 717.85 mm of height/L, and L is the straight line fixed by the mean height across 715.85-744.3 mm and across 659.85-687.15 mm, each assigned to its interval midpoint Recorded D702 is 0.48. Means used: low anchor 184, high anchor 162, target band 111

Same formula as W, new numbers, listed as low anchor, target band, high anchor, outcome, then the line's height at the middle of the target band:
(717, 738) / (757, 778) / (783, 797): -3.0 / 171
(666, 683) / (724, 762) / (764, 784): 2.5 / 189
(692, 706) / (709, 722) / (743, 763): 1.5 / 128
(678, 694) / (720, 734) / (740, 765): 2.0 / 178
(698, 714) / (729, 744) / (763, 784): -4.8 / 134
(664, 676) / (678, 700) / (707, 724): 1.5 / 158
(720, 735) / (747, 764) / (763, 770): -0.1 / 186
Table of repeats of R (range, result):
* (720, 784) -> 180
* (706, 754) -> 151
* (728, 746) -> 176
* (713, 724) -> 130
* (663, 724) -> 142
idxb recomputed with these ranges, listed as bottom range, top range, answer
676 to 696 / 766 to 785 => 1.16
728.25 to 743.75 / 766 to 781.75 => 1.10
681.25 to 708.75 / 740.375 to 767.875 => 1.51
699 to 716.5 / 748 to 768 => 2.11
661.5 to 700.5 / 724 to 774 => 1.10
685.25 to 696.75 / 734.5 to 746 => 1.29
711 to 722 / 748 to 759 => 1.55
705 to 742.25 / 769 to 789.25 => 1.33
